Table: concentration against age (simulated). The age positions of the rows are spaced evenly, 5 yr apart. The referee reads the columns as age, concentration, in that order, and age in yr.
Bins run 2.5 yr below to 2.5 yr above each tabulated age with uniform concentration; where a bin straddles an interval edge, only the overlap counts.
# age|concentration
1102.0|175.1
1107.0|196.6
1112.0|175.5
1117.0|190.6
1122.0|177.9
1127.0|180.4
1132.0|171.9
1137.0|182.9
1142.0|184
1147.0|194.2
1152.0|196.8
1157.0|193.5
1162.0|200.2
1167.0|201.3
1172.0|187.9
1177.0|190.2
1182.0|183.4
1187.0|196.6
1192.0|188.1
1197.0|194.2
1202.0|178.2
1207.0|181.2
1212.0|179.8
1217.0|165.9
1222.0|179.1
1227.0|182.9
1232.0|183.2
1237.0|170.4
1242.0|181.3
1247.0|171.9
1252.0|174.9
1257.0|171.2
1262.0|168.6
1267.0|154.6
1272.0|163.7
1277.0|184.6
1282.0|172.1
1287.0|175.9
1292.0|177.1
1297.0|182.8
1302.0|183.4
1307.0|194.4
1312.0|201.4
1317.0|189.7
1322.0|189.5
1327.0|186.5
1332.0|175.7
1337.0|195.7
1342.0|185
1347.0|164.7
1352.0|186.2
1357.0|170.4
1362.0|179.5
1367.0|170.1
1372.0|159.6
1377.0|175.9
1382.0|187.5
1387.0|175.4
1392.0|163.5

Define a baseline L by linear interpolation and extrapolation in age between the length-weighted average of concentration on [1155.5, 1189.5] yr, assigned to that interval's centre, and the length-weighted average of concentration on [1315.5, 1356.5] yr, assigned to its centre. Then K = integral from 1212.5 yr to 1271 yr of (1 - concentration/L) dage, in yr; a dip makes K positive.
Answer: 5.0 yr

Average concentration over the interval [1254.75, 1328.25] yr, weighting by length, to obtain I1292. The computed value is 180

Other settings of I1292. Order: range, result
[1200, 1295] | 175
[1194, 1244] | 180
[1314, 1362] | 183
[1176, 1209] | 187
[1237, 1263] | 174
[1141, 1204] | 192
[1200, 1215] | 179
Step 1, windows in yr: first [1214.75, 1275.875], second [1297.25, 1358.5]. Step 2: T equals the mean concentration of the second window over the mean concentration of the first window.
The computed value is 1.07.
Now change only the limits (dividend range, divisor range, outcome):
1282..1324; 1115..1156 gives 1.00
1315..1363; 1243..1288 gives 1.07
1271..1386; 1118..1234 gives 0.97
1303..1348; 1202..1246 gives 1.06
